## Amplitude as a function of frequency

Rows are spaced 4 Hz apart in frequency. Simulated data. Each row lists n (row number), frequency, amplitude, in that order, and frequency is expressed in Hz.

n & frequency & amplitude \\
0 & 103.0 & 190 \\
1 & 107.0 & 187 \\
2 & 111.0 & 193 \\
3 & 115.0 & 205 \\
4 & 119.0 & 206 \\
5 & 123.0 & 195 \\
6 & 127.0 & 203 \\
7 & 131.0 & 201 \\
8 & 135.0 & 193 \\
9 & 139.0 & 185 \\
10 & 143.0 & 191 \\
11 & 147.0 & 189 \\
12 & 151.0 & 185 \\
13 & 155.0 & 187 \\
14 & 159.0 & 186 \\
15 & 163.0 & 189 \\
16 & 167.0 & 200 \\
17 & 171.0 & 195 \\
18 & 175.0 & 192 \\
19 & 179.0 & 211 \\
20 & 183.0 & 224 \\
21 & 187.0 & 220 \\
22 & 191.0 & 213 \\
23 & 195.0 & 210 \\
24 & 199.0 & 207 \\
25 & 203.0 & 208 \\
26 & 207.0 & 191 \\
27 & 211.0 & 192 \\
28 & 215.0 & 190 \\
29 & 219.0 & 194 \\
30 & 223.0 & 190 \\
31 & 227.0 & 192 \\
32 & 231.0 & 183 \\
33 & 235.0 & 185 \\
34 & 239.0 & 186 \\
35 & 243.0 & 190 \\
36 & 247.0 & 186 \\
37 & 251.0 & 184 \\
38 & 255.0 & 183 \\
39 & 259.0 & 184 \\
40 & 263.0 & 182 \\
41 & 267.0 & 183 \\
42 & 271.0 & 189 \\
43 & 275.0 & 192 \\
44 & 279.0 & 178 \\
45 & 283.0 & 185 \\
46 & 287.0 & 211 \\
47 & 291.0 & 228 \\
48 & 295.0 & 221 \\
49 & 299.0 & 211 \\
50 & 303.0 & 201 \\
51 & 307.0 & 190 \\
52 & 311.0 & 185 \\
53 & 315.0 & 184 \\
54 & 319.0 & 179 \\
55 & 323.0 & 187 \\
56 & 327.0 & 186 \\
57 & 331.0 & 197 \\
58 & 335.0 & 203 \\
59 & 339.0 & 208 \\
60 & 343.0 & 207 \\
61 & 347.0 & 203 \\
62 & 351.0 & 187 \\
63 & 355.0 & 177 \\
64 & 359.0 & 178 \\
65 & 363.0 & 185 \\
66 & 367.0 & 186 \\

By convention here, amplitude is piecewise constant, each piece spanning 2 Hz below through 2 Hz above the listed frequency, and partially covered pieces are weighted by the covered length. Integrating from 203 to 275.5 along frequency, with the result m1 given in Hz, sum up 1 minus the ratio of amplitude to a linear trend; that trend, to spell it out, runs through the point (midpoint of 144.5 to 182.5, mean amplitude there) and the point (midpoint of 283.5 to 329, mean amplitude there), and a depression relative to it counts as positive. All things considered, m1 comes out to 3.0 Hz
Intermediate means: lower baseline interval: 194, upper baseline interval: 198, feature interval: 188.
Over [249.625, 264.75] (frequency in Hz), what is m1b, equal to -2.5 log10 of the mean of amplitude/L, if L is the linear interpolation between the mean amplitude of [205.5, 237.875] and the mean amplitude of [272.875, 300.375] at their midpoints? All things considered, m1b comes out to 0.08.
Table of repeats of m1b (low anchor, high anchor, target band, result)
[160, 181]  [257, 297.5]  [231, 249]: 0.05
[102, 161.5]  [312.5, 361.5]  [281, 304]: -0.10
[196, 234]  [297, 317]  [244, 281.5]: 0.05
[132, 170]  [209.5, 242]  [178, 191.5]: -0.15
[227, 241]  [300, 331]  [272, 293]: -0.06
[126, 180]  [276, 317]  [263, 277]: 0.06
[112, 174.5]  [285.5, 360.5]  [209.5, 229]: 0.02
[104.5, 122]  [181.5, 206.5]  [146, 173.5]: 0.09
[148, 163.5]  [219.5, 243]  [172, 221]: -0.09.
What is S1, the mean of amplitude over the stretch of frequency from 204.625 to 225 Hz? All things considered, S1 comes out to 192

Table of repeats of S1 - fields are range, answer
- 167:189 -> 208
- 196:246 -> 193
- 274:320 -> 198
